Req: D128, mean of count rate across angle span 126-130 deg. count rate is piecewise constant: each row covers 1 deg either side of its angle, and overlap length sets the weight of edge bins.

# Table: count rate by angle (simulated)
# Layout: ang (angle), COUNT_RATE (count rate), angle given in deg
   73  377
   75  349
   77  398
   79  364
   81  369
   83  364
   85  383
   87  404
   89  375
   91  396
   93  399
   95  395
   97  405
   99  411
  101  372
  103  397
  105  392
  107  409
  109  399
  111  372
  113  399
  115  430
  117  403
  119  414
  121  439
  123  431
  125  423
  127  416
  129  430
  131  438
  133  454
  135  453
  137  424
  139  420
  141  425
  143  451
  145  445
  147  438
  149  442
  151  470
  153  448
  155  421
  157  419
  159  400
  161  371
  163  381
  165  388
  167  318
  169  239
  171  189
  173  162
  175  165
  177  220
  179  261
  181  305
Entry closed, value 423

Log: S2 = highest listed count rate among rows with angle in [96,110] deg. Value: 411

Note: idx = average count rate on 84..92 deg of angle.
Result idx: 390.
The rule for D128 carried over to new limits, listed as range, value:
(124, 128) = 420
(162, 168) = 362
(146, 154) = 450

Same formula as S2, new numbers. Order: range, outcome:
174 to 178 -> 220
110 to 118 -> 430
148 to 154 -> 470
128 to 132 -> 438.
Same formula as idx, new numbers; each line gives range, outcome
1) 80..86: 372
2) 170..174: 176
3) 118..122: 426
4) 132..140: 438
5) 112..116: 414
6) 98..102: 392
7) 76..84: 374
